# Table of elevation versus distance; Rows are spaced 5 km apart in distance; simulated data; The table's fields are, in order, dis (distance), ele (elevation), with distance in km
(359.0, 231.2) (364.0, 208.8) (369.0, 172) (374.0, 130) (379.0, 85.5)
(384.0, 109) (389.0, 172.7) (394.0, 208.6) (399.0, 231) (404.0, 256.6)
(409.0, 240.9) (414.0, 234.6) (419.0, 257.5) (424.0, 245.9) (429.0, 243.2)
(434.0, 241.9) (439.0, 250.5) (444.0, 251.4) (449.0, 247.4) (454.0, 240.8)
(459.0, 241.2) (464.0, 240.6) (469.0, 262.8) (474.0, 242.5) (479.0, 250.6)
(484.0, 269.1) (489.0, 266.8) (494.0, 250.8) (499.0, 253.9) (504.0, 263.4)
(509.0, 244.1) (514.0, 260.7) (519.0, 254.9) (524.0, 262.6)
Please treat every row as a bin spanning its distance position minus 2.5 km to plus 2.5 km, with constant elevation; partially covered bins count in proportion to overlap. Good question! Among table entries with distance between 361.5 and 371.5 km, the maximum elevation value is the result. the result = 208.8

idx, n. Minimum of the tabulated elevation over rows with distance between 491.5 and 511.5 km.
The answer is 244.1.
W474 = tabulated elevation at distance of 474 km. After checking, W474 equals 242.5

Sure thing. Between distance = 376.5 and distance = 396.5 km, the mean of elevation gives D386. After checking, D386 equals 144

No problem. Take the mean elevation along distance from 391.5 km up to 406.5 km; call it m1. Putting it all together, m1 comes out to 232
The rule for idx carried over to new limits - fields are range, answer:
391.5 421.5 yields 208.6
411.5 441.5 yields 234.6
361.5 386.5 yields 85.5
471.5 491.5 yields 242.5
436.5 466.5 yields 240.6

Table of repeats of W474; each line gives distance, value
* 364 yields 208.8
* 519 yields 254.9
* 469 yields 262.8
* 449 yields 247.4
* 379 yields 85.5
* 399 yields 231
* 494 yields 250.8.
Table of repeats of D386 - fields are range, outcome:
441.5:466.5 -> 244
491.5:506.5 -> 256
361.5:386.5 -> 141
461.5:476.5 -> 249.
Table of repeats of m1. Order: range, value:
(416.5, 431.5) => 249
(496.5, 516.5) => 256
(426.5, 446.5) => 247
